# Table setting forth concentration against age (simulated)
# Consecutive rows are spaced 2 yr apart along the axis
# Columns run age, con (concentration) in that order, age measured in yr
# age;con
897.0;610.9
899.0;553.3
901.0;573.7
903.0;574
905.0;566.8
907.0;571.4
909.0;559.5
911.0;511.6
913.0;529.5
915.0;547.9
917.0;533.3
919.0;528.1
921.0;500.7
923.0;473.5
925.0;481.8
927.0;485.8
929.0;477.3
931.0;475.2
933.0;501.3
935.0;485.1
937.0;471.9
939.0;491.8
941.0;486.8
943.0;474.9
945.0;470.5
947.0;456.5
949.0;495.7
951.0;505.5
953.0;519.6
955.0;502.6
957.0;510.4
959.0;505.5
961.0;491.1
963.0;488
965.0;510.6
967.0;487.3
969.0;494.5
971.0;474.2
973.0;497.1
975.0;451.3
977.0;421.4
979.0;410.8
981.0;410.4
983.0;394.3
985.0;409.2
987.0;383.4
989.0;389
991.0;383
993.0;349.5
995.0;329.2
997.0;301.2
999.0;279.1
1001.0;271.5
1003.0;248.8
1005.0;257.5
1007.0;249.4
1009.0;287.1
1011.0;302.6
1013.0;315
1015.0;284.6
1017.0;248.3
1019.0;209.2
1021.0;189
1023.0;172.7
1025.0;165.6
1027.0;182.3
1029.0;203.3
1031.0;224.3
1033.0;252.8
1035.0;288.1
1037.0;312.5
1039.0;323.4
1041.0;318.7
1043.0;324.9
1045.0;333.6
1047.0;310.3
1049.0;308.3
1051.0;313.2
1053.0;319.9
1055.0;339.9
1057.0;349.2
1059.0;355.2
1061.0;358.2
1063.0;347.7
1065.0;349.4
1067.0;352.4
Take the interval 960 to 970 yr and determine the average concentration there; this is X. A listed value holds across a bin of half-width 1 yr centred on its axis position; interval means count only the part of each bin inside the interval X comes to 494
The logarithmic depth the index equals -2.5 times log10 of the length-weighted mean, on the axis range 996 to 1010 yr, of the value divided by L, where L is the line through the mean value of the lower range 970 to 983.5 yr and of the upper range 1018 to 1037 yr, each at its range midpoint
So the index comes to 0.190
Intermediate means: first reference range 439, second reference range 215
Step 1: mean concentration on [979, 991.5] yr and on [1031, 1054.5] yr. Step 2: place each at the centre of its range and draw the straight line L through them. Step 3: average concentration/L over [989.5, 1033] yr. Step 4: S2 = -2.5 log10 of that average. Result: 0.34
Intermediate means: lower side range 397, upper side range 307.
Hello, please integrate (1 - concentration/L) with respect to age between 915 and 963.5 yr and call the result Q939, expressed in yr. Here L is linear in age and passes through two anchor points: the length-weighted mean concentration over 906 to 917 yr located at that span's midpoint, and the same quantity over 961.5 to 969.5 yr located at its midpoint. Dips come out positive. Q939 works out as 2.3 yr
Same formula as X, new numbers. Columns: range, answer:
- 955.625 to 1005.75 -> 407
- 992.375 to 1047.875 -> 268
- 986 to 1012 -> 310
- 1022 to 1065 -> 292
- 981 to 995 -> 383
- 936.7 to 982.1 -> 479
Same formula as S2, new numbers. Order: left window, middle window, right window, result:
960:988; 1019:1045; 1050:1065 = 0.44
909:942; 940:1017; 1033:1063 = 0.06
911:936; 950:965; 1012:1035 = -0.23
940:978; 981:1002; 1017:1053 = 0.12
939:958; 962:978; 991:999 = -0.15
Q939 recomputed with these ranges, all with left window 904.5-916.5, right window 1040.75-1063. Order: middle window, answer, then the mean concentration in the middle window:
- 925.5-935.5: 0.6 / 485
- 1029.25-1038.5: 2.4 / 267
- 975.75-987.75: 0.9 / 406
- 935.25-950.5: 0.5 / 480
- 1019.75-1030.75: 5.5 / 186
